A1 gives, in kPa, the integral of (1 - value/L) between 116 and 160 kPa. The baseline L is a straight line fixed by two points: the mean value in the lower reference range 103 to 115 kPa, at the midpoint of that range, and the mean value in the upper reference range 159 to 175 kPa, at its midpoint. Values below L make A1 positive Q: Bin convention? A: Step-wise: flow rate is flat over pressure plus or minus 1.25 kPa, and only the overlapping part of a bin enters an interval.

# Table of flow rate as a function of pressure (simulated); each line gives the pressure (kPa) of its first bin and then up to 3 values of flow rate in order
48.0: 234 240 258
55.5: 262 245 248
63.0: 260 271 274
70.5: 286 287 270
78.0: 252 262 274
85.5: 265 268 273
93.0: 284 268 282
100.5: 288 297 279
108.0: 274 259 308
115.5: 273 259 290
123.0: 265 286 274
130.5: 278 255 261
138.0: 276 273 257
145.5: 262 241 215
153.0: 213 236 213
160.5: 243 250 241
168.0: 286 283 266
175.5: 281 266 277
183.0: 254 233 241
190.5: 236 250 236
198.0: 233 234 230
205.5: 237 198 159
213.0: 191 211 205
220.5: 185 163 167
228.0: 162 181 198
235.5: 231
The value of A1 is 2.5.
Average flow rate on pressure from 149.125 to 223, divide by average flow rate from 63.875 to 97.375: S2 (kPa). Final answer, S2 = 0.86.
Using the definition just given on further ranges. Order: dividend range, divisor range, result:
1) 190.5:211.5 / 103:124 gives 0.81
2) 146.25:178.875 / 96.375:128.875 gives 0.89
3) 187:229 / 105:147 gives 0.77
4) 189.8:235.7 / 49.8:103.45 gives 0.76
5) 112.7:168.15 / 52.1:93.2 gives 0.97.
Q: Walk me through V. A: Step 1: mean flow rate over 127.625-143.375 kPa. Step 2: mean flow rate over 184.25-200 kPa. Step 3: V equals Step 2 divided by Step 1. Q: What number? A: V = 0.89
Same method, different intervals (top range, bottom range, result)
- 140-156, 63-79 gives 0.89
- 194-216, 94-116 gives 0.76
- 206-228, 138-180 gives 0.73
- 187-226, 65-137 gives 0.77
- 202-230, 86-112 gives 0.69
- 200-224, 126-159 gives 0.80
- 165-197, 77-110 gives 0.94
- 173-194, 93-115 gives 0.91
